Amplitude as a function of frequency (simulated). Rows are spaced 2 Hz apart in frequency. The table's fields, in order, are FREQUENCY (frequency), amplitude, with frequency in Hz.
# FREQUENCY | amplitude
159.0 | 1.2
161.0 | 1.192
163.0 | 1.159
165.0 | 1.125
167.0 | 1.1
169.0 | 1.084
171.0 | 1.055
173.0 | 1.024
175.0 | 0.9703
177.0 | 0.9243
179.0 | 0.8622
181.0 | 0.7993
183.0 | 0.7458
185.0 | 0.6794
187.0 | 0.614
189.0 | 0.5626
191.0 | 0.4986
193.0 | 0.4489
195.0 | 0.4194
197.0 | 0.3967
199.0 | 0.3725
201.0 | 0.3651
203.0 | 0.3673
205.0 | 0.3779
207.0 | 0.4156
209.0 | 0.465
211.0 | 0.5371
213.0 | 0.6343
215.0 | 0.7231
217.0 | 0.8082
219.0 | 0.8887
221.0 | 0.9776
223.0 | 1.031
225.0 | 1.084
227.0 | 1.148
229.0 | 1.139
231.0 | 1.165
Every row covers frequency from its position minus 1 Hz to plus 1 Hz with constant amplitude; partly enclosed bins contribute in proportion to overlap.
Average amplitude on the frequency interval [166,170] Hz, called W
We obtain 1.09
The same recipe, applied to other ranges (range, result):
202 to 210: 0.406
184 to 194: 0.561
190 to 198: 0.441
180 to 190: 0.68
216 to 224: 0.926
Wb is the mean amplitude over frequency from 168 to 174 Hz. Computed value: 1.05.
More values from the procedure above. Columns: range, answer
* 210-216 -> 0.631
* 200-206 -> 0.37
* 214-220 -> 0.807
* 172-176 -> 0.997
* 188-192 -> 0.531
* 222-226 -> 1.06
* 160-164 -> 1.18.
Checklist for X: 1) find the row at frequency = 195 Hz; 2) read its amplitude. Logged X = 0.4194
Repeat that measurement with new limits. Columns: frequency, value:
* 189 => 0.5626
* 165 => 1.125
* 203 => 0.3673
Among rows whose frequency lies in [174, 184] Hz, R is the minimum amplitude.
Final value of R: 0.7458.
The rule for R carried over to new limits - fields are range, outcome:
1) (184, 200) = 0.3725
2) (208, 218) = 0.465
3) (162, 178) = 0.9243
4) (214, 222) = 0.7231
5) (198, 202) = 0.3651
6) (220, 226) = 0.9776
